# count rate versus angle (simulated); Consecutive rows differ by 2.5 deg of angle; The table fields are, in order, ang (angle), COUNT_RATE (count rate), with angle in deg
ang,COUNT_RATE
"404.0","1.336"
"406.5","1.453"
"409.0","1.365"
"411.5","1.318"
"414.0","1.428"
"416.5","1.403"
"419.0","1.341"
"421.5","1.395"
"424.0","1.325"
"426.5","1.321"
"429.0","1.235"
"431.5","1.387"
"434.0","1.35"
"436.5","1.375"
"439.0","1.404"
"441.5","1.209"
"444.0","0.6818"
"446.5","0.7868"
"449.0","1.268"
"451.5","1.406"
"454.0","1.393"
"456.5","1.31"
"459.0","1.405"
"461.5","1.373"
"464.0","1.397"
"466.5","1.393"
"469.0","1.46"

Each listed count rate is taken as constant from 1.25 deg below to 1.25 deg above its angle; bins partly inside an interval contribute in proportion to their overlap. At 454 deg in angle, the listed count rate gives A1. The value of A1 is 1.393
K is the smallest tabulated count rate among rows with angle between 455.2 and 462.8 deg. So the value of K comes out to 1.31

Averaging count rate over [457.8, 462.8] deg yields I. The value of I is 1.39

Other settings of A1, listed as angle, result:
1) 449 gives 1.268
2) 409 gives 1.365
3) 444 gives 0.6818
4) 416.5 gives 1.403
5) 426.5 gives 1.321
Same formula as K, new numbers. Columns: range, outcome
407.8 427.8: 1.318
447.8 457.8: 1.268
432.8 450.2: 0.6818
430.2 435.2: 1.35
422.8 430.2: 1.235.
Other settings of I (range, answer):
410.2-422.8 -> 1.38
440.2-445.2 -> 0.953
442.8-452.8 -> 1.04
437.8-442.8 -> 1.3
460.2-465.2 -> 1.39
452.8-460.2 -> 1.37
